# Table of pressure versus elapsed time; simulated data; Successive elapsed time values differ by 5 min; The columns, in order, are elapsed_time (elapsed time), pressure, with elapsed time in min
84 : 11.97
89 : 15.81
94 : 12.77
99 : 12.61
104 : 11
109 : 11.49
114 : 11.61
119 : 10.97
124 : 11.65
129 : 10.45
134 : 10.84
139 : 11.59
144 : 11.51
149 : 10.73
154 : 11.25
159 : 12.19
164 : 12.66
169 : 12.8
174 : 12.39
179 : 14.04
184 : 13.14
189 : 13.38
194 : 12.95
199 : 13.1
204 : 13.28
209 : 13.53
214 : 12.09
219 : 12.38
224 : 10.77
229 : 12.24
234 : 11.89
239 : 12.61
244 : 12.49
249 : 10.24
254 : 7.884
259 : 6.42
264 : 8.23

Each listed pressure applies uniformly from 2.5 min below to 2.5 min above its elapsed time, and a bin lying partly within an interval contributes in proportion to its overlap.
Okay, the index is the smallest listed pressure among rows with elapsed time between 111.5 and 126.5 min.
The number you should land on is 10.97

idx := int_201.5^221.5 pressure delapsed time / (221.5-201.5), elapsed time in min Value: 12.8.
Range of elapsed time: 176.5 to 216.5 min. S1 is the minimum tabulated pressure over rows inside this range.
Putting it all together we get 12.09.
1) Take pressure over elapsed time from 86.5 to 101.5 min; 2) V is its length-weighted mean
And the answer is 13.7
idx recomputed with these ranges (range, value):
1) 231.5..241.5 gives 12.2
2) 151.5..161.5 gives 11.7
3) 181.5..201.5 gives 13.1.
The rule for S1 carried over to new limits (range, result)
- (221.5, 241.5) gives 10.77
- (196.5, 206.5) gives 13.1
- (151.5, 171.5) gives 11.25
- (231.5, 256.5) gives 7.884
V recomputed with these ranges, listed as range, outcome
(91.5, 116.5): 11.9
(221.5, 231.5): 11.5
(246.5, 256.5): 9.06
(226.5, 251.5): 11.9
